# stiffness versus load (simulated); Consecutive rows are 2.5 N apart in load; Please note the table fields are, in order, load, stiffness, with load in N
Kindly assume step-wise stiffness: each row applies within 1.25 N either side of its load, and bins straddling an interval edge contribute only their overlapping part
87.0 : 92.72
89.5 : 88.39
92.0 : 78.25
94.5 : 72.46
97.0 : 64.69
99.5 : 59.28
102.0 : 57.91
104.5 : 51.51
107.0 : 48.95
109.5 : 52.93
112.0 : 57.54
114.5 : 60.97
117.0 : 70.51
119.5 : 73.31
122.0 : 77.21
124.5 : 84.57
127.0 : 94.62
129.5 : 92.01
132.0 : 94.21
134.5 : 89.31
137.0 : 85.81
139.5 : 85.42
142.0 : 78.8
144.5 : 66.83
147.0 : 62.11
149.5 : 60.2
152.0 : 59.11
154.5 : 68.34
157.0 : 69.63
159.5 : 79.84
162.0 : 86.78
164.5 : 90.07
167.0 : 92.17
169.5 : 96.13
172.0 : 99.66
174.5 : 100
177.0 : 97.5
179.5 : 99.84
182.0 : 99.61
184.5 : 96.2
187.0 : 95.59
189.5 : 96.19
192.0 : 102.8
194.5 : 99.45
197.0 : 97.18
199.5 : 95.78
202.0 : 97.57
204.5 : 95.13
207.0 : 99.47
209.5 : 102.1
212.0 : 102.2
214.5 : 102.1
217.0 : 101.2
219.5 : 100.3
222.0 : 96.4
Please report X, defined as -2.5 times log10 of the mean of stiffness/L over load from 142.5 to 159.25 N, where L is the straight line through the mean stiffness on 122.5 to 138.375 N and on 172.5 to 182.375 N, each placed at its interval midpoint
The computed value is 0.382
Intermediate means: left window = 89.4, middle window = 65.9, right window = 99.2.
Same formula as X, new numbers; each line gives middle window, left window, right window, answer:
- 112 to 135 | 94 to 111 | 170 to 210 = -0.186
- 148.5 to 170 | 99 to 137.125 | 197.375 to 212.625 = 0.095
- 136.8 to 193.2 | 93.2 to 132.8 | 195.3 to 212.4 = 0.009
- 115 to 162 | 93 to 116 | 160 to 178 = -0.015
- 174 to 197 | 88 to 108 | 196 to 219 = -0.068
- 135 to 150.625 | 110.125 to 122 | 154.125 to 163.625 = -0.016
